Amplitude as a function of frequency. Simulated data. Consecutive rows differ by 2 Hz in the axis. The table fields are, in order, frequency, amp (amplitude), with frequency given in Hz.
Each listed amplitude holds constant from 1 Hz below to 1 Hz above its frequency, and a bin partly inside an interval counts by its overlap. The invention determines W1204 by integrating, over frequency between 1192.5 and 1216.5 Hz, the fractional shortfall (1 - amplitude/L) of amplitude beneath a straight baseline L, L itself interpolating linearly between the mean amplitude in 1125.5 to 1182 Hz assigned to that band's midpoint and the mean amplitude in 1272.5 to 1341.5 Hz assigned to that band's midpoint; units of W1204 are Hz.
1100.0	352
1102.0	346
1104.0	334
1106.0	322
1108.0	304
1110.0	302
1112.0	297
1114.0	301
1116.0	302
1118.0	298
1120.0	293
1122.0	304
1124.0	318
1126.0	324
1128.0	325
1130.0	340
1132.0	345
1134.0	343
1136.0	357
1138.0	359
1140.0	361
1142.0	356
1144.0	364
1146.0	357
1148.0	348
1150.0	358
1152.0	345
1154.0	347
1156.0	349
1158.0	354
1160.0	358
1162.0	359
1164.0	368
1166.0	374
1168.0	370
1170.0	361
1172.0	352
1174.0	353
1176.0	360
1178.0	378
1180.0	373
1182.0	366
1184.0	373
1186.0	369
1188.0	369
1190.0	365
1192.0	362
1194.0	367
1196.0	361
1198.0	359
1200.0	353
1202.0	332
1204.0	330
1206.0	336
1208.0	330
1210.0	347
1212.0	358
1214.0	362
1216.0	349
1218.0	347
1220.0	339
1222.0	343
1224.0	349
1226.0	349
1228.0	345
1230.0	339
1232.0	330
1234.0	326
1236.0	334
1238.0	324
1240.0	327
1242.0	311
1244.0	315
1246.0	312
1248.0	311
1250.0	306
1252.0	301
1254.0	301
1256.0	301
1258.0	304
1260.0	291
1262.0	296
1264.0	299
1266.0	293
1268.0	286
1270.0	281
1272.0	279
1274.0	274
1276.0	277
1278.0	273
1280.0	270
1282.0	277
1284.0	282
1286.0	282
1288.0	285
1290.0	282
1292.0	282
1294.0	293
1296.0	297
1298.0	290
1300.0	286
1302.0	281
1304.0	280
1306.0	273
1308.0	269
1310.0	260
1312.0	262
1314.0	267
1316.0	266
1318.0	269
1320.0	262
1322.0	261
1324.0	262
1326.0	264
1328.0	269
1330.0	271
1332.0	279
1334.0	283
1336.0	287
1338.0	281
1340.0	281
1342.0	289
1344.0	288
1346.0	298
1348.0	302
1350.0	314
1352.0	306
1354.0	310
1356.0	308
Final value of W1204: -1.4 Hz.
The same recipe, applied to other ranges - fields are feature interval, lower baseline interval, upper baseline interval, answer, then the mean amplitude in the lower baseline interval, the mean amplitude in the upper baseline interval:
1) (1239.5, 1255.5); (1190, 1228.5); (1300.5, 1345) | 0.7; 349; 273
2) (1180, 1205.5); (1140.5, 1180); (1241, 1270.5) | -1.5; 359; 301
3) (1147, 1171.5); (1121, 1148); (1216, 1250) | -1.3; 343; 331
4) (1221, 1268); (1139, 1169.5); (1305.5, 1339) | -0.9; 358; 270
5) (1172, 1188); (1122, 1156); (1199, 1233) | -1.0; 346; 343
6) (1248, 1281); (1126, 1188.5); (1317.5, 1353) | 2.3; 357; 282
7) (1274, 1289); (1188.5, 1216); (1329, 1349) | 1.7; 351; 286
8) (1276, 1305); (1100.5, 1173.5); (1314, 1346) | 0.5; 339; 275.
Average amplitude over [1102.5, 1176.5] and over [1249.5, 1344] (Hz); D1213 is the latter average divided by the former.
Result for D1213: 0.83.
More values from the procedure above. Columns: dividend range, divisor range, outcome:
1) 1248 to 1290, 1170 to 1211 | 0.81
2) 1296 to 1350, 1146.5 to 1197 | 0.77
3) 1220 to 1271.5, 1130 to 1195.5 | 0.88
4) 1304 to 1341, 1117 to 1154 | 0.80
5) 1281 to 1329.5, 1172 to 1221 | 0.77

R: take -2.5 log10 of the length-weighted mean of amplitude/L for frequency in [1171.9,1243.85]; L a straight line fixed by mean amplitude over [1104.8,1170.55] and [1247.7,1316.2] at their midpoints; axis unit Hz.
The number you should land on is -0.12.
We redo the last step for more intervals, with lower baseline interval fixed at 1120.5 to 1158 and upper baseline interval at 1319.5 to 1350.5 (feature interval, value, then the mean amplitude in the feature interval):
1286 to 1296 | 0.031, 286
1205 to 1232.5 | -0.087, 345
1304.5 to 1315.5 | 0.085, 267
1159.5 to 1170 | -0.093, 366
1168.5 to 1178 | -0.083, 359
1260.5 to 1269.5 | 0.038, 293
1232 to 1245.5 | -0.038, 323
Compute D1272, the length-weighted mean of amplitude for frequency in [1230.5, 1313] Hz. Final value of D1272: 293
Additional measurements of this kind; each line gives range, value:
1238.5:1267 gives 305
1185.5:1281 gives 324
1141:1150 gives 356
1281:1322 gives 277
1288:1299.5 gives 288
